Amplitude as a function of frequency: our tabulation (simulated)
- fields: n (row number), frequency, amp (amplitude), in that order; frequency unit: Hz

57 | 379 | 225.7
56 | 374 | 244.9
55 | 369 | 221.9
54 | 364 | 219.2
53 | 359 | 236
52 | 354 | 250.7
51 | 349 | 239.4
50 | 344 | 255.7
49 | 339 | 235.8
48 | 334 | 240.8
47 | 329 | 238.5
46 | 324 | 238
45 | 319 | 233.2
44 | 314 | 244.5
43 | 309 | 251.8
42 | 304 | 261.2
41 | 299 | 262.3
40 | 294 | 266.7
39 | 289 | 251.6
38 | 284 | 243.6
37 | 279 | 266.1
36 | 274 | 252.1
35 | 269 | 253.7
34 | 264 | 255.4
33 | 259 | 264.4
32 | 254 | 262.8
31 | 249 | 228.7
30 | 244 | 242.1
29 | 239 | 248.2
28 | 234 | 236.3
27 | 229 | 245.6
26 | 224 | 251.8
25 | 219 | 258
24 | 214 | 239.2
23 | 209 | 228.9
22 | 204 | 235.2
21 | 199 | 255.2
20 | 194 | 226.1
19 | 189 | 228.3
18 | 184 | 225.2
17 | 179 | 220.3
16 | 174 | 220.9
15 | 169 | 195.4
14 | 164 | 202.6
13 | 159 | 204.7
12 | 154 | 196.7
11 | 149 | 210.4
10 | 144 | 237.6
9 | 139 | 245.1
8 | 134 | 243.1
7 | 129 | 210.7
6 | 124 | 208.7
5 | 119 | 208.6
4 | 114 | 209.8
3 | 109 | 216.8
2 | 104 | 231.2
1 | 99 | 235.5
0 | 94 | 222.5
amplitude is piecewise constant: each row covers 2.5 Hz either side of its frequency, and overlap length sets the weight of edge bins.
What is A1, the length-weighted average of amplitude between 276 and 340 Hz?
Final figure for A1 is 249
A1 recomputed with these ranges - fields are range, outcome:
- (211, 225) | 249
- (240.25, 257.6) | 246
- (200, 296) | 249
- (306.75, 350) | 242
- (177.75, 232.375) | 238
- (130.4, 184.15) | 218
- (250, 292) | 255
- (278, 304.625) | 258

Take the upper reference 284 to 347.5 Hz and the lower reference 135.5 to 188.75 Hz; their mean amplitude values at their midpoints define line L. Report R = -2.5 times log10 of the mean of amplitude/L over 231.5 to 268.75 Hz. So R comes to -0.062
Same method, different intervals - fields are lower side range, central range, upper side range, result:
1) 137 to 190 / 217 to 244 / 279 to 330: -0.07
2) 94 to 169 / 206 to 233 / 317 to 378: -0.08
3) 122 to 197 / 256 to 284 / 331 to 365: -0.11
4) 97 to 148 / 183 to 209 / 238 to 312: 0.02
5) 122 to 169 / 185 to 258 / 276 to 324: -0.03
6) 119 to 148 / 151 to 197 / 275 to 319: 0.10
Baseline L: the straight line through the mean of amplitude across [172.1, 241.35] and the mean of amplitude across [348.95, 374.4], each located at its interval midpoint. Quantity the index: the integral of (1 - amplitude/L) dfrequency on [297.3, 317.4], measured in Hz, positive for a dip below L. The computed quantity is -1.58 Hz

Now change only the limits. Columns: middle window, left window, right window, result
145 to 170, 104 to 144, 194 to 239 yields 2.74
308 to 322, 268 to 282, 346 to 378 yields 0.29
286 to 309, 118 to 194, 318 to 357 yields -2.21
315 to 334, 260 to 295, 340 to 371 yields 0.53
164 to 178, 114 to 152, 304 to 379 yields 1.05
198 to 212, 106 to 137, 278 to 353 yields -0.47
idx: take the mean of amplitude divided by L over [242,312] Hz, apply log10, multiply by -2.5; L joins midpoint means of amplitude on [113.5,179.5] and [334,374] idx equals -0.113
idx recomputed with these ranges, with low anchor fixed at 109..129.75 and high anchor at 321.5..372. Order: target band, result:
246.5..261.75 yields -0.12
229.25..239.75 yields -0.08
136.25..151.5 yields -0.09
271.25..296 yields -0.12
